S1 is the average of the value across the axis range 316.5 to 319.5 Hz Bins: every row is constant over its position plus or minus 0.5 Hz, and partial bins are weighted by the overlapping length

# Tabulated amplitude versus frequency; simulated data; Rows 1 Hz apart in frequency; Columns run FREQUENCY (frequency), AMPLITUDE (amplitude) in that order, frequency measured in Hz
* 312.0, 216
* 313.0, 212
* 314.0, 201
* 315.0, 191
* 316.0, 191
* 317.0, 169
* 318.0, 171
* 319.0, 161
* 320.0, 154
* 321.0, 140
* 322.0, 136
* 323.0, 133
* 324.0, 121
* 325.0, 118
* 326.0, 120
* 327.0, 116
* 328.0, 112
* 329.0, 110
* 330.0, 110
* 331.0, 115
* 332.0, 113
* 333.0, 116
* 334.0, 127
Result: 167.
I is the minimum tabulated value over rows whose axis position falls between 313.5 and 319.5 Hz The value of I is 161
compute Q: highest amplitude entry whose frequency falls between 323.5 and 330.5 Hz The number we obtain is 121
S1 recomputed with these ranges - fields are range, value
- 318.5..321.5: 152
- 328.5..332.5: 112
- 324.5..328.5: 116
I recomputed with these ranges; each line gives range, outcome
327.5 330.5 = 110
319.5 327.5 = 116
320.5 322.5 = 136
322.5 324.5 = 121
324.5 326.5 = 118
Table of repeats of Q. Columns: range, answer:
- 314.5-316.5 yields 191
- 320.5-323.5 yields 140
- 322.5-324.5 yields 133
